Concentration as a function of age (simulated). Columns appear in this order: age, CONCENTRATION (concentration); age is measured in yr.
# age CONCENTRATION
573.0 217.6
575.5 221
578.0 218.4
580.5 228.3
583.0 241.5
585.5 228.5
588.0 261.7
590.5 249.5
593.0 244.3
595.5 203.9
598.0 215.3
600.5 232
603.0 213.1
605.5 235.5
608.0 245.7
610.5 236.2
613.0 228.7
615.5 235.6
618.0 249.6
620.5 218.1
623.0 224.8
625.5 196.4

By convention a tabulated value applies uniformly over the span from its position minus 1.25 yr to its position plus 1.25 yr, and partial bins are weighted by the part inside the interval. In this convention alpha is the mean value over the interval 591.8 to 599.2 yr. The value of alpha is 221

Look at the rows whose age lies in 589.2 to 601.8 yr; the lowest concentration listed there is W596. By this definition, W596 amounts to 203.9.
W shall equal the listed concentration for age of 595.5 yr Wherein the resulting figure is 203.9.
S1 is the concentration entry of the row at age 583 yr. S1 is 241.5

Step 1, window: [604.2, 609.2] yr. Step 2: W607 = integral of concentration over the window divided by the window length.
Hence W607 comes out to 240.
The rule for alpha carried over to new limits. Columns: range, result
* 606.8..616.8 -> 237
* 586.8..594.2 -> 252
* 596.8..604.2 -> 220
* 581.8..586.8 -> 235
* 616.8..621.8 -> 234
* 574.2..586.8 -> 228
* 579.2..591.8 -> 242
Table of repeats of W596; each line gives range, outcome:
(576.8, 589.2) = 218.4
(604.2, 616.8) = 228.7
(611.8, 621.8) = 218.1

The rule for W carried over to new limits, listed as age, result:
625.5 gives 196.4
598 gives 215.3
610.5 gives 236.2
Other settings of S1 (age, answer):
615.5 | 235.6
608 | 245.7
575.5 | 221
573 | 217.6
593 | 244.3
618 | 249.6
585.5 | 228.5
